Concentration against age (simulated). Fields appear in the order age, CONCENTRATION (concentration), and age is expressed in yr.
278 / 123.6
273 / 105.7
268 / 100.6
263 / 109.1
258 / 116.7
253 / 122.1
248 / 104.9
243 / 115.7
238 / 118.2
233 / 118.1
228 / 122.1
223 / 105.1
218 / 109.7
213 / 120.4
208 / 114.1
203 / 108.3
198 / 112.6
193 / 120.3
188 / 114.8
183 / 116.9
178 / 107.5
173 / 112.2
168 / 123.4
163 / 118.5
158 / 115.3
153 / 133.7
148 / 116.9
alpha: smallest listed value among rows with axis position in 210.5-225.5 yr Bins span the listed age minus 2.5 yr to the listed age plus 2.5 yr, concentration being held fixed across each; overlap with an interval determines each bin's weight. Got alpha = 105.1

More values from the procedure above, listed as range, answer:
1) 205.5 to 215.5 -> 114.1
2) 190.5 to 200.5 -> 112.6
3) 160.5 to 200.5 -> 107.5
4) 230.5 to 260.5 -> 104.9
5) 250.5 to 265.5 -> 109.1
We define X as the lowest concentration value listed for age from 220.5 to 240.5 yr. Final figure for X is 105.1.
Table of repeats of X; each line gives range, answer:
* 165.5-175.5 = 112.2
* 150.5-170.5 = 115.3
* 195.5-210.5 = 108.3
